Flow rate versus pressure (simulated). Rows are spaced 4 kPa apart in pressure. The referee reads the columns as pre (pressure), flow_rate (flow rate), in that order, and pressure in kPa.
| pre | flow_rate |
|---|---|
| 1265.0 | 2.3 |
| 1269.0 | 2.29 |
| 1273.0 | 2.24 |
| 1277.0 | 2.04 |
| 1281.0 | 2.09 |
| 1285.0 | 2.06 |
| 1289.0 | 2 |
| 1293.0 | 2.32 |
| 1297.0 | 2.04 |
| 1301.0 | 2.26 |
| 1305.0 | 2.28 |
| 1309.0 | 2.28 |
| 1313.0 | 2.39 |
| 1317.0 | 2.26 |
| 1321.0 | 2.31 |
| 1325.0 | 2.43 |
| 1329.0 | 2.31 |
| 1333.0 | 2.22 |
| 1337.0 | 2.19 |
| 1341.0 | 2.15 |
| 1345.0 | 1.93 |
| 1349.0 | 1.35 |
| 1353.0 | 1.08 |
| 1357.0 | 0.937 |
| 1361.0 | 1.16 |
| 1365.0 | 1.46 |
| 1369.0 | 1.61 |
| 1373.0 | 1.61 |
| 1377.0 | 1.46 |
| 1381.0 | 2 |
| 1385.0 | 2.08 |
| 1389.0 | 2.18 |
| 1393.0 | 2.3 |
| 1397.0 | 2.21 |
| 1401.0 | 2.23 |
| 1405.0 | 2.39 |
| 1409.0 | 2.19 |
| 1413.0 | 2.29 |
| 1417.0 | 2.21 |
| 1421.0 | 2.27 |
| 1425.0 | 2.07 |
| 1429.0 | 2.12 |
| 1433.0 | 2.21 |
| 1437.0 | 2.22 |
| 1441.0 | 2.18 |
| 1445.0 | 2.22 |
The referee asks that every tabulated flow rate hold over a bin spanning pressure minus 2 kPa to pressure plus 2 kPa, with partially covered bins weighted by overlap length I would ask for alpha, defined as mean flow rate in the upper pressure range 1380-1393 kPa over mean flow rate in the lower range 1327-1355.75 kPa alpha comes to 1.14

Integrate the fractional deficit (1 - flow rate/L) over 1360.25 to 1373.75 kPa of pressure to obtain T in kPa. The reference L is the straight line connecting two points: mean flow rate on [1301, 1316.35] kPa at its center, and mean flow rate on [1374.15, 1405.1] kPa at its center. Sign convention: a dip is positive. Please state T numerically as 4.2 kPa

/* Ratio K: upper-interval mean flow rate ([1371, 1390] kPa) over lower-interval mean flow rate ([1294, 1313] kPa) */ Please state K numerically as 0.83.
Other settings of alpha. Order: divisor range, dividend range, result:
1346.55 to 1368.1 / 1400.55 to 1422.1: 1.84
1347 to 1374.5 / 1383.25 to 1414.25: 1.71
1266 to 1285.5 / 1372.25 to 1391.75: 0.88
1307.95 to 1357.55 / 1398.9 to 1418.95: 1.12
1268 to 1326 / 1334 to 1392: 0.76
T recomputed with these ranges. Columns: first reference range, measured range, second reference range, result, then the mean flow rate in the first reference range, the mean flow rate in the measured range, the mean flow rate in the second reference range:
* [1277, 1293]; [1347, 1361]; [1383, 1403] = 6.7 kPa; 2.08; 1.13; 2.2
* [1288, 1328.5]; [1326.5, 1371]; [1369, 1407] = 9.8 kPa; 2.27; 1.68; 2.03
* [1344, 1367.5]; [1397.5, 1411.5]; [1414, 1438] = -2.6 kPa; 1.3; 2.26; 2.19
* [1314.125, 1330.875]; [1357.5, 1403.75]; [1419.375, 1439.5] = 8.6 kPa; 2.33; 1.82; 2.18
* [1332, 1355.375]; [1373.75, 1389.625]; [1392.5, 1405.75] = 1.8 kPa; 1.79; 1.88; 2.27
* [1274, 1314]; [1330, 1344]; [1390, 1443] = 0.1 kPa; 2.17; 2.18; 2.22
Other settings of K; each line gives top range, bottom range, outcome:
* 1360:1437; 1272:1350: 0.93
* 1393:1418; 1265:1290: 1.06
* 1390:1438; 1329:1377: 1.36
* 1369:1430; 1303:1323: 0.91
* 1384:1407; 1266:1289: 1.05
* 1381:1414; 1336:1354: 1.27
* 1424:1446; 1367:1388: 1.23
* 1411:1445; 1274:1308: 1.03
